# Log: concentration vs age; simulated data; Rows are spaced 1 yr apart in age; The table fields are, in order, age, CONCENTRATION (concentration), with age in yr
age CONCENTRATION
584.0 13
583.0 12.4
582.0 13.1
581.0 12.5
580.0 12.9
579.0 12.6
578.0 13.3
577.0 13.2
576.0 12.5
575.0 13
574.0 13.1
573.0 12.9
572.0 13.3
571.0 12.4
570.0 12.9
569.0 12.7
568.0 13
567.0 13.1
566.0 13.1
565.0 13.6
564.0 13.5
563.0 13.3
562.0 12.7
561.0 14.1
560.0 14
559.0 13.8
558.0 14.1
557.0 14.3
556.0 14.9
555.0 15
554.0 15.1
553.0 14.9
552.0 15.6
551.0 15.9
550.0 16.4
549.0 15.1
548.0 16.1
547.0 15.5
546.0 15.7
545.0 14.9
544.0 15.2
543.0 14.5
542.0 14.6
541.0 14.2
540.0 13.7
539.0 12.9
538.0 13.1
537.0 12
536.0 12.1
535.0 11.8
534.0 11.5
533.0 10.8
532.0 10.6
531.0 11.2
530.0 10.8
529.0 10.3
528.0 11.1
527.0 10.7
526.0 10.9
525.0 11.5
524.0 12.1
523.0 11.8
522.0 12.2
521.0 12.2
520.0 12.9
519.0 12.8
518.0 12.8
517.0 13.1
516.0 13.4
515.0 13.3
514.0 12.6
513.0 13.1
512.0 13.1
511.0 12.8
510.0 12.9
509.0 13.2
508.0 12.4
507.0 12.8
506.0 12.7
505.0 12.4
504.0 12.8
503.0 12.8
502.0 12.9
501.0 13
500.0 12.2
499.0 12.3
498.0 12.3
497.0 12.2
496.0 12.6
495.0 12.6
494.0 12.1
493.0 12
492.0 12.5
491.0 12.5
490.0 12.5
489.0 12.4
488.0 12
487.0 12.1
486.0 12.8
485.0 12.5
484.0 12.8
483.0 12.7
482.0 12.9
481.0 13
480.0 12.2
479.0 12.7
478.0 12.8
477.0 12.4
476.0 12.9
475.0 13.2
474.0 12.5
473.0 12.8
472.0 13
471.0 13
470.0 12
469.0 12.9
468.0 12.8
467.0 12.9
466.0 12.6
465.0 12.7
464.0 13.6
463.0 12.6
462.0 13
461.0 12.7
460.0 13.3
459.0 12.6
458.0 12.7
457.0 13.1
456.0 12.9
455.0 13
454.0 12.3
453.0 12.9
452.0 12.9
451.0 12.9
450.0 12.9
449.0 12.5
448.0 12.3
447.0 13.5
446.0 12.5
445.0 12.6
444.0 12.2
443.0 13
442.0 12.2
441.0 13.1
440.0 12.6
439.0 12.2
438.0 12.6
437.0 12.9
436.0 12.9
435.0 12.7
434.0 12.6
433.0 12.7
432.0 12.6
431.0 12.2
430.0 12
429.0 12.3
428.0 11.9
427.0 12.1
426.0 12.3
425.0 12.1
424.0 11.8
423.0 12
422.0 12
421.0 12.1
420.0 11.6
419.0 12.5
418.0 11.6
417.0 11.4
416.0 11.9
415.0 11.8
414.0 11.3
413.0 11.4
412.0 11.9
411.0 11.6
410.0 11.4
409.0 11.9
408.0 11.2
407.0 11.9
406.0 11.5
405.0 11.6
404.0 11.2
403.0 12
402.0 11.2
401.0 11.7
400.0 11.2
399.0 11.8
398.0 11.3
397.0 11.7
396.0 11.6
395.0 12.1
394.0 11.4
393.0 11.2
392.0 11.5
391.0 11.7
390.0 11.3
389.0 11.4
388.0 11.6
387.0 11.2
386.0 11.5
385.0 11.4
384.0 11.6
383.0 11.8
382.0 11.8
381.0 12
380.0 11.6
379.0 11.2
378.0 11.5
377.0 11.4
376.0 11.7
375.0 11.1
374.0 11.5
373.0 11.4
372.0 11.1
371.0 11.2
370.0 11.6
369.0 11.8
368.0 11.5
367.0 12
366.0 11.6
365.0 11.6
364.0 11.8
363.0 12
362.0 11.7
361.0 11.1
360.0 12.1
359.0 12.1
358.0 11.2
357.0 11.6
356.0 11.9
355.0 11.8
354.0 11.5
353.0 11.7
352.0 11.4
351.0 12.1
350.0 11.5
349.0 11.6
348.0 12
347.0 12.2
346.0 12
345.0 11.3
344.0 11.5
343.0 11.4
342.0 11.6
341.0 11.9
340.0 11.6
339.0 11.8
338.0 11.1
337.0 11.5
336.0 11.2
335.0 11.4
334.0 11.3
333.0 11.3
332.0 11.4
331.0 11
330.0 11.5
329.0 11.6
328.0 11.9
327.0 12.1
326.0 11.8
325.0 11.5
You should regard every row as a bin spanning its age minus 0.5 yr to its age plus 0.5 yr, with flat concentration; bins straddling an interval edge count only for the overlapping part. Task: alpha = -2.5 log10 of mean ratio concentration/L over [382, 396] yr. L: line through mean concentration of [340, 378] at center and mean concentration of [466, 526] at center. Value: 0.03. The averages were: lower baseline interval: 11.6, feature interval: 11.5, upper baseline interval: 12.6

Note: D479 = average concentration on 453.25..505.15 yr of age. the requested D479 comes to 12.7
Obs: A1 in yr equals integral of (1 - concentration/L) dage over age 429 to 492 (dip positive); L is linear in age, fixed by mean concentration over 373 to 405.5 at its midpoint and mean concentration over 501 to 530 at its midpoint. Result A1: -3.53 yr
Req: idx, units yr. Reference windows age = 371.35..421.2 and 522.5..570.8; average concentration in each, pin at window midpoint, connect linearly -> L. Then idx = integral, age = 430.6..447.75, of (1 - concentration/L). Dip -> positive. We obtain -0.83 yr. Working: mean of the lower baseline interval 11.6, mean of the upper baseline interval 13.3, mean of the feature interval 12.7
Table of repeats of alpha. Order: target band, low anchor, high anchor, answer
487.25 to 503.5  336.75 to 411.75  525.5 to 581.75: 0.030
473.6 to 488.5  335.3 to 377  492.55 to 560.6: 0.005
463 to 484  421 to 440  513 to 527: -0.036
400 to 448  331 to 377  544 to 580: 0.028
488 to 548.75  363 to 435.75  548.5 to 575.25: 0.056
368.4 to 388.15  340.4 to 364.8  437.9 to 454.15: 0.044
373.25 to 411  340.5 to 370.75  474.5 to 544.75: 0.033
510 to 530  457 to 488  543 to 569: 0.125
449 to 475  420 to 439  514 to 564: -0.020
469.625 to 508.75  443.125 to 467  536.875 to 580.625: 0.050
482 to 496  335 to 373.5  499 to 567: 0.030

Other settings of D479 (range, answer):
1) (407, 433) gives 11.9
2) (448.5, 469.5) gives 12.8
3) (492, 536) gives 12.2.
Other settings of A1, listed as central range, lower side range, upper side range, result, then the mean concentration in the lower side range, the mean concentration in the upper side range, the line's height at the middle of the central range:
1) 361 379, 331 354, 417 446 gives 0.4 yr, 11.6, 12.3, 11.8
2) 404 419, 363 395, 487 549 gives 0.2 yr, 11.5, 12.7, 11.8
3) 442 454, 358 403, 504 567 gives -0.4 yr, 11.6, 13.2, 12.3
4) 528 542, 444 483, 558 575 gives 1.2 yr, 12.8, 13.2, 13.1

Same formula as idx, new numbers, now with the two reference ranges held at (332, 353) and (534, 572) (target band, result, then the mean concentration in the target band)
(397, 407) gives 0.6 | 11.5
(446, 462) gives 0.0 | 12.8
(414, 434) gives 0.8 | 12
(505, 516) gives 0.5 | 12.9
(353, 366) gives 0.1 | 11.7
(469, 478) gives 0.2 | 12.7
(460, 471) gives 0.2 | 12.8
